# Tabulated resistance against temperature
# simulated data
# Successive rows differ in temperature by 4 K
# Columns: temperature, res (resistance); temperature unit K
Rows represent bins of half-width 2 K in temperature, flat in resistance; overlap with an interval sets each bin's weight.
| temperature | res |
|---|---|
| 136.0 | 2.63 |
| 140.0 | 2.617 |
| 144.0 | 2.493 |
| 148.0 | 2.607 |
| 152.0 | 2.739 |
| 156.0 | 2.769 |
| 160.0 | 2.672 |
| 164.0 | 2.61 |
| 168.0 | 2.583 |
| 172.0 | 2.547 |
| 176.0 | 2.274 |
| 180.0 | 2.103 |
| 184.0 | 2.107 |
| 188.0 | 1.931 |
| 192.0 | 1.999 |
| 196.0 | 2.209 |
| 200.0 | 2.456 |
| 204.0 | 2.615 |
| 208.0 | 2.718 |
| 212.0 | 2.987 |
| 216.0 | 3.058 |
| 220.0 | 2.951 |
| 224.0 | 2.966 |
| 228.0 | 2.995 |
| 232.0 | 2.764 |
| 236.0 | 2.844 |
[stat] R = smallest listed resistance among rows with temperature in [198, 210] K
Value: 2.456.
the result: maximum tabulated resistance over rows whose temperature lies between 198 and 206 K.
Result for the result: 2.615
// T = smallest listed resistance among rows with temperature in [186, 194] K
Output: 1.931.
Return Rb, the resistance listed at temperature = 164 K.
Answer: 2.61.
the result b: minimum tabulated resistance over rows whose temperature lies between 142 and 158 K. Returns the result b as 2.493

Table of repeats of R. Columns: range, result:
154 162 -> 2.672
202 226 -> 2.615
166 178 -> 2.274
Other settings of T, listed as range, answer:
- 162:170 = 2.583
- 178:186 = 2.103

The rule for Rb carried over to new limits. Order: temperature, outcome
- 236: 2.844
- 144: 2.493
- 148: 2.607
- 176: 2.274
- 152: 2.739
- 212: 2.987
